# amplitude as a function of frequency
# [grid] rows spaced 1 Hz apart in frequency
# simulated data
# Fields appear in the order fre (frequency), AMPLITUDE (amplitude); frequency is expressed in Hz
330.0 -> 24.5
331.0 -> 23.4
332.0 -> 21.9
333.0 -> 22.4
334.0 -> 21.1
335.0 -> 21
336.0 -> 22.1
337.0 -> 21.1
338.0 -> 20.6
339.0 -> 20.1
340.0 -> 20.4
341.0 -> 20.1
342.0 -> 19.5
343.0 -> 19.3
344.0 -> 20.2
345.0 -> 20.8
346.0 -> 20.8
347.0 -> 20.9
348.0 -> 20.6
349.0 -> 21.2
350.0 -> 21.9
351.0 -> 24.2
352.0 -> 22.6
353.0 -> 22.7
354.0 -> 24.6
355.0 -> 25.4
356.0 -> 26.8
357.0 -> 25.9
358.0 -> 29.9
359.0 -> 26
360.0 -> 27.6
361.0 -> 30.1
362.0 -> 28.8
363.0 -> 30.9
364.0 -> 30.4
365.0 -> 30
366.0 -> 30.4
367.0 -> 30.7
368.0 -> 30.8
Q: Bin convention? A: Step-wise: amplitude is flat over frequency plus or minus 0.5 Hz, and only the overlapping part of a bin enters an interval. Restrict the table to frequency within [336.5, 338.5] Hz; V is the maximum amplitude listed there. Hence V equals 21.1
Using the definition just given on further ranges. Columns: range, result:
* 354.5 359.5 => 29.9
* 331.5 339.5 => 22.4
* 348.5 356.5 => 26.8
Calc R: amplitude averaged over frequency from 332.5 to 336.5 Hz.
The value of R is 21.6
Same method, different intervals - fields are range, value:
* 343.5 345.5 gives 20.5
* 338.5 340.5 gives 20.2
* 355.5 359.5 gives 27.1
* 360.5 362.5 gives 29.5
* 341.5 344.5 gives 19.7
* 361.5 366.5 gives 30.1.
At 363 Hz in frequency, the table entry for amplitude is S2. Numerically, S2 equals 30.9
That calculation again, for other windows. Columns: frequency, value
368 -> 30.8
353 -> 22.7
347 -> 20.9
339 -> 20.1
